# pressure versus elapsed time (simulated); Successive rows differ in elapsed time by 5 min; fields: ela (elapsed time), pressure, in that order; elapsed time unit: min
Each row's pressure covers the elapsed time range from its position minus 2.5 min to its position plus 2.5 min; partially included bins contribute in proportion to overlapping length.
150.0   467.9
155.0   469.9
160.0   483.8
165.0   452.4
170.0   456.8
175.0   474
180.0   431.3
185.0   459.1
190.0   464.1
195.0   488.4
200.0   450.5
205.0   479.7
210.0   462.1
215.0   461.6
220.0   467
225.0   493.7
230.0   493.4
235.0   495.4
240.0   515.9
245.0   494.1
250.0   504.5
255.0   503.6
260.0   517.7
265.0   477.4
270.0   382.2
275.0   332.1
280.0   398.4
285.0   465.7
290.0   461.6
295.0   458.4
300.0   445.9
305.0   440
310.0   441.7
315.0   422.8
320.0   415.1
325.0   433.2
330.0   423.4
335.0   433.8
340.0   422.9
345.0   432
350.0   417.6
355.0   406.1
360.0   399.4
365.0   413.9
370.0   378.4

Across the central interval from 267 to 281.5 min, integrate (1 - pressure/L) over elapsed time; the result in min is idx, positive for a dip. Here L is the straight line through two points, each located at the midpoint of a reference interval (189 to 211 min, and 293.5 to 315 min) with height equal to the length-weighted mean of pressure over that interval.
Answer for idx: 2.5 min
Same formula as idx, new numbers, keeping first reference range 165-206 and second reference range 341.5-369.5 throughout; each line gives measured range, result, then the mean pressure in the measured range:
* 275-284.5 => 0.8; 395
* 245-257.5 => -1.7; 502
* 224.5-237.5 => -1.3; 494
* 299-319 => -0.5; 435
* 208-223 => -0.4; 465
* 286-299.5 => -0.9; 459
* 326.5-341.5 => -0.3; 427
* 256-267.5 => -1.5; 498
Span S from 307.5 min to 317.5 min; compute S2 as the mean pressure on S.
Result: 432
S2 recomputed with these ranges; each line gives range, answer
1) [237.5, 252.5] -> 505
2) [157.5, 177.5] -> 467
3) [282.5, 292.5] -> 464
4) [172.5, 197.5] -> 463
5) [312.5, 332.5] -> 424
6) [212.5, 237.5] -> 482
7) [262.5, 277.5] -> 397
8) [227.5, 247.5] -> 500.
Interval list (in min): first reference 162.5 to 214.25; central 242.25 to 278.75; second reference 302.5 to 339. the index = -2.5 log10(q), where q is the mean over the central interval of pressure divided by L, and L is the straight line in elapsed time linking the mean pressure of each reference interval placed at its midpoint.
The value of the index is -0.03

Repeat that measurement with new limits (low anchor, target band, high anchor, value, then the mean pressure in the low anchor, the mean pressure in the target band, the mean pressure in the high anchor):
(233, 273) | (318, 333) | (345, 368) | 0.02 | 484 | 425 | 411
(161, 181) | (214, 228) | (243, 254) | 0.02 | 458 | 476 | 500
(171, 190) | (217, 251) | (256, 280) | -0.13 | 456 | 494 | 429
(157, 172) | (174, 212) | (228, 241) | 0.04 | 465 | 463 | 500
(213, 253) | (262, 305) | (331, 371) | 0.07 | 491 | 429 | 415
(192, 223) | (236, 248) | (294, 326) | -0.10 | 469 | 504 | 436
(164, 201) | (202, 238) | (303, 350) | -0.06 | 460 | 479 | 429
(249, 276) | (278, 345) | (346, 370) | -0.01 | 457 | 436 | 407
